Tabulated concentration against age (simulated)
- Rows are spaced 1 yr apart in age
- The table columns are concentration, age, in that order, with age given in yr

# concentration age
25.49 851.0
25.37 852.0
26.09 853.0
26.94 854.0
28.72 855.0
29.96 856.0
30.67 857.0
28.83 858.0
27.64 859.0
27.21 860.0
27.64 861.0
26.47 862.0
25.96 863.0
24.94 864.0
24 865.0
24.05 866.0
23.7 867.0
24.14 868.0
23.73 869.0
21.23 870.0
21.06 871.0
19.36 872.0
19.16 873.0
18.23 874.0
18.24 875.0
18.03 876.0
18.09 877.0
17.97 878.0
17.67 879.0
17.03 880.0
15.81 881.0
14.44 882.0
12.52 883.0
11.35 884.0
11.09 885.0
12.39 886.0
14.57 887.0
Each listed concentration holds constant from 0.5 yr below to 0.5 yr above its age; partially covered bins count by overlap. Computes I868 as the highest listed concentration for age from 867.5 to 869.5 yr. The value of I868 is 24.14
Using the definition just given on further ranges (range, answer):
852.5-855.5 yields 28.72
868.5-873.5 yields 23.73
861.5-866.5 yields 26.47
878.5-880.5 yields 17.67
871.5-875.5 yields 19.36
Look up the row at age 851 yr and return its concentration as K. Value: 25.49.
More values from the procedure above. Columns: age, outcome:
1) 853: 26.09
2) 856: 29.96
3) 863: 25.96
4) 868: 24.14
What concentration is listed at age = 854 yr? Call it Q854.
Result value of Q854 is 26.94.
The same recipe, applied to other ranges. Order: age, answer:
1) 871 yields 21.06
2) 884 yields 11.35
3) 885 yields 11.09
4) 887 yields 14.57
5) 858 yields 28.83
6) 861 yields 27.64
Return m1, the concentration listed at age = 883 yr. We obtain 12.52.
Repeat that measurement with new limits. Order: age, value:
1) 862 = 26.47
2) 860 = 27.21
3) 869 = 23.73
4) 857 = 30.67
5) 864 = 24.94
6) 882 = 14.44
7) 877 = 18.09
